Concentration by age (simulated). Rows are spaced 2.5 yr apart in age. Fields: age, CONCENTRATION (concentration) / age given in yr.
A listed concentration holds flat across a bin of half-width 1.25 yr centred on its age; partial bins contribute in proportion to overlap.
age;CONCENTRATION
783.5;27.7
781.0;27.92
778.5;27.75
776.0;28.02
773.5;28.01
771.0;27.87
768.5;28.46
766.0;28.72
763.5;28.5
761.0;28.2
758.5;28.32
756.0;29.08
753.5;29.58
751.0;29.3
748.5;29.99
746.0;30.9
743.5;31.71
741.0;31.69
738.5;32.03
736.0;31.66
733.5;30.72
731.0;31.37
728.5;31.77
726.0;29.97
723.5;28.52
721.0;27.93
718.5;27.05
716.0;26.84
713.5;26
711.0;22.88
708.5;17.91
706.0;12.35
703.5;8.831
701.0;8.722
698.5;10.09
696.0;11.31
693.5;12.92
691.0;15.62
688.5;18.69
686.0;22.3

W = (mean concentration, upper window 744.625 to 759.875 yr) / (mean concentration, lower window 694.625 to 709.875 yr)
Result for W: 2.5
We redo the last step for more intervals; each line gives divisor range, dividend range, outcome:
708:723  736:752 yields 1.23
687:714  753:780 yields 1.92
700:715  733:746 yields 1.92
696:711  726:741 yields 2.51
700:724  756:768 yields 1.38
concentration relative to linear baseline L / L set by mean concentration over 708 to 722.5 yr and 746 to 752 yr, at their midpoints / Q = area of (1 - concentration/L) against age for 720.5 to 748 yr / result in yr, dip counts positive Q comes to -2.93 yr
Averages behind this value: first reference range 25.2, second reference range 29.9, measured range 30.8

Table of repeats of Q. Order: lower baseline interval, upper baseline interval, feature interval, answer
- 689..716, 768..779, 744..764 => -4.01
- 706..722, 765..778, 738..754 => -2.77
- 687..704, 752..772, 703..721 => -4.70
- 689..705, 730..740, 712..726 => -2.69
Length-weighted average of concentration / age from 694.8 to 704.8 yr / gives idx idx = 9.74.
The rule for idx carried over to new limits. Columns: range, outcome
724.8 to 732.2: 31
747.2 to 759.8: 29.3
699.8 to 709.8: 12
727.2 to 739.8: 31.5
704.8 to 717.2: 21.2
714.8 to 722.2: 27.3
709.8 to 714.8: 24.5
